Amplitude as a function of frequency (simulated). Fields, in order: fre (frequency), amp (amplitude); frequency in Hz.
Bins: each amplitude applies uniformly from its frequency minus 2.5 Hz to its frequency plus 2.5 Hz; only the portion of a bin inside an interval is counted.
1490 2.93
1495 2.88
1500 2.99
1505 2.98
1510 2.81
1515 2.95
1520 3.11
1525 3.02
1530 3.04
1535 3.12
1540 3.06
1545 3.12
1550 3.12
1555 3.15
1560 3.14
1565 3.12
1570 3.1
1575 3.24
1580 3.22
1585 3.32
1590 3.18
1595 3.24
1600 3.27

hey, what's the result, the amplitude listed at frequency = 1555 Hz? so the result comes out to 3.15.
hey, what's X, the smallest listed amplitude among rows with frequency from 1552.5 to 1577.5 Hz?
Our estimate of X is 3.1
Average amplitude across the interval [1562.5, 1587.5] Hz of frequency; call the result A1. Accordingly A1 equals 3.2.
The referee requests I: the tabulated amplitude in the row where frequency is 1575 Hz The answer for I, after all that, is 3.24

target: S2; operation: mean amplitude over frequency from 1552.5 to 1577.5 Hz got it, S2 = 3.15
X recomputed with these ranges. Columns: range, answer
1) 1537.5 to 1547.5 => 3.06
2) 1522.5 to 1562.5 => 3.02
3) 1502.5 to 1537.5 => 2.81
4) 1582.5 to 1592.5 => 3.18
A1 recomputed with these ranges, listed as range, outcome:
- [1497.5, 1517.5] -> 2.93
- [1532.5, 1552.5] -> 3.1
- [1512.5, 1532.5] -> 3.03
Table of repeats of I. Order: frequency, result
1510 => 2.81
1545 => 3.12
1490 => 2.93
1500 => 2.99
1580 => 3.22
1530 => 3.04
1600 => 3.27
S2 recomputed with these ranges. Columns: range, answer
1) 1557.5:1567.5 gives 3.13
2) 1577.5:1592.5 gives 3.24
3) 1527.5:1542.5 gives 3.07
